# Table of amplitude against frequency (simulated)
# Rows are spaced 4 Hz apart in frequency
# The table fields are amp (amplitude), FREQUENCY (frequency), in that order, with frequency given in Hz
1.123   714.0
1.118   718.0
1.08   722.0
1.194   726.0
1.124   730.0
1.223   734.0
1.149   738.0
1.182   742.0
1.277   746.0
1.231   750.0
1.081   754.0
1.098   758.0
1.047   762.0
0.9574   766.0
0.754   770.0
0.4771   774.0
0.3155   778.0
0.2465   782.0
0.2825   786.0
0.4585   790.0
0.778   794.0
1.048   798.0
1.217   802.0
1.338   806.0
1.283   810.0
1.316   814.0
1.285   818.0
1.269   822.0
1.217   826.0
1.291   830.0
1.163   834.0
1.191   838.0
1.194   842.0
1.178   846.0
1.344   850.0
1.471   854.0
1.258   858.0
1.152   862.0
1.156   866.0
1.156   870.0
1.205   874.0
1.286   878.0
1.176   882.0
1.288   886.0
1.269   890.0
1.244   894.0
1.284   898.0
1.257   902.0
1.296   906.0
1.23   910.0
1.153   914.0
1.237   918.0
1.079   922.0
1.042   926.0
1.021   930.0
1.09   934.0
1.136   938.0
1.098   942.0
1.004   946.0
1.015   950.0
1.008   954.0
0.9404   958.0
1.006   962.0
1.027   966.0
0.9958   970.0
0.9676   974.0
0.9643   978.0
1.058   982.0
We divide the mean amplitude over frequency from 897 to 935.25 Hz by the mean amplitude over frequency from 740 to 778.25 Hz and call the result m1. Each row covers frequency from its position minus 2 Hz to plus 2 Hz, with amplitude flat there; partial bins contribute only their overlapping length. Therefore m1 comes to 1.2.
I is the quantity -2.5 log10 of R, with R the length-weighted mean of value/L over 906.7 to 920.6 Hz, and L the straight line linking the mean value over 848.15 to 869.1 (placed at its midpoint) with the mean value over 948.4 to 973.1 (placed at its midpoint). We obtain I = -0.08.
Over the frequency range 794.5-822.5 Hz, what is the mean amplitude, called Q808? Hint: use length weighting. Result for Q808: 1.22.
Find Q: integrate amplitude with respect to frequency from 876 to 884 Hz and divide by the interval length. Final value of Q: 1.23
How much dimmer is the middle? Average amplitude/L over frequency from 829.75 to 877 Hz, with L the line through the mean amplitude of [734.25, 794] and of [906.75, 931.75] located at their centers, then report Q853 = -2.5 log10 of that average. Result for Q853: -0.215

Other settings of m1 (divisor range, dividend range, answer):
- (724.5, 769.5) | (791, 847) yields 1.05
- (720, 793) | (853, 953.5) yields 1.31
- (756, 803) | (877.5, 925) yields 1.72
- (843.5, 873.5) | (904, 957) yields 0.89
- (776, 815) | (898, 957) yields 1.37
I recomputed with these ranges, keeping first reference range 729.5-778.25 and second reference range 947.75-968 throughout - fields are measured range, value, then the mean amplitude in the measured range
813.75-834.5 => -0.240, 1.26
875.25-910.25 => -0.246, 1.26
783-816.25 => 0.072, 0.946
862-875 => -0.161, 1.17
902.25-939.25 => -0.148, 1.15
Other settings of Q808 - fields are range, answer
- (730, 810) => 0.918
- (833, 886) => 1.23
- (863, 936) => 1.19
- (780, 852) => 1.06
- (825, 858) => 1.26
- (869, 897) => 1.24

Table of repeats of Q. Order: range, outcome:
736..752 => 1.21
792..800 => 0.913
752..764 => 1.08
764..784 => 0.55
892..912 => 1.26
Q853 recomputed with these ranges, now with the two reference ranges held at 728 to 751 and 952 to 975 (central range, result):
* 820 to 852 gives -0.11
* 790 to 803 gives 0.24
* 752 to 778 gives 0.34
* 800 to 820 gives -0.14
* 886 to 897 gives -0.19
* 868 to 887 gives -0.14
